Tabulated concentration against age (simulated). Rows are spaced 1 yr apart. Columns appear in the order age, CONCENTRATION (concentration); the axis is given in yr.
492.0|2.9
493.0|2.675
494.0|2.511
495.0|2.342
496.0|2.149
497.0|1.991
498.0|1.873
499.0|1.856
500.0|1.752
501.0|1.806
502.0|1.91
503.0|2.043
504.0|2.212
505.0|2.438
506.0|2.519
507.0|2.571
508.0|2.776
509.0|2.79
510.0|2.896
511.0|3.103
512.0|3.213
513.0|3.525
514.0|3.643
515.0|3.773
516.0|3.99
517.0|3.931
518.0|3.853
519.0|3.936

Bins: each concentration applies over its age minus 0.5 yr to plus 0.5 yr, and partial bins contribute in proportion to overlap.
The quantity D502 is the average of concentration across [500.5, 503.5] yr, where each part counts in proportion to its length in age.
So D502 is 1.92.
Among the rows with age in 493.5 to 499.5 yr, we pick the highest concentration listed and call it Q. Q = 2.511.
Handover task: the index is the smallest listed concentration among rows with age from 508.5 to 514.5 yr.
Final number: 2.79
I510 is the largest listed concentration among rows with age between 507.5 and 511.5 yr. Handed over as 3.103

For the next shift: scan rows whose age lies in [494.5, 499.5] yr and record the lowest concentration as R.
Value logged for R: 1.856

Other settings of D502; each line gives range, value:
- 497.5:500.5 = 1.83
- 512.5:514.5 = 3.58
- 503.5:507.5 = 2.44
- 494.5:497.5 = 2.16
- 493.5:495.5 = 2.43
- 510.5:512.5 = 3.16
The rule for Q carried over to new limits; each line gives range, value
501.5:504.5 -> 2.212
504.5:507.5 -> 2.571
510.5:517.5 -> 3.99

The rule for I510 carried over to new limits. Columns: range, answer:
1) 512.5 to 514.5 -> 3.643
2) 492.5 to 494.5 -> 2.675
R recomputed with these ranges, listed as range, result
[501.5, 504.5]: 1.91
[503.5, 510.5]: 2.212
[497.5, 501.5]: 1.752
